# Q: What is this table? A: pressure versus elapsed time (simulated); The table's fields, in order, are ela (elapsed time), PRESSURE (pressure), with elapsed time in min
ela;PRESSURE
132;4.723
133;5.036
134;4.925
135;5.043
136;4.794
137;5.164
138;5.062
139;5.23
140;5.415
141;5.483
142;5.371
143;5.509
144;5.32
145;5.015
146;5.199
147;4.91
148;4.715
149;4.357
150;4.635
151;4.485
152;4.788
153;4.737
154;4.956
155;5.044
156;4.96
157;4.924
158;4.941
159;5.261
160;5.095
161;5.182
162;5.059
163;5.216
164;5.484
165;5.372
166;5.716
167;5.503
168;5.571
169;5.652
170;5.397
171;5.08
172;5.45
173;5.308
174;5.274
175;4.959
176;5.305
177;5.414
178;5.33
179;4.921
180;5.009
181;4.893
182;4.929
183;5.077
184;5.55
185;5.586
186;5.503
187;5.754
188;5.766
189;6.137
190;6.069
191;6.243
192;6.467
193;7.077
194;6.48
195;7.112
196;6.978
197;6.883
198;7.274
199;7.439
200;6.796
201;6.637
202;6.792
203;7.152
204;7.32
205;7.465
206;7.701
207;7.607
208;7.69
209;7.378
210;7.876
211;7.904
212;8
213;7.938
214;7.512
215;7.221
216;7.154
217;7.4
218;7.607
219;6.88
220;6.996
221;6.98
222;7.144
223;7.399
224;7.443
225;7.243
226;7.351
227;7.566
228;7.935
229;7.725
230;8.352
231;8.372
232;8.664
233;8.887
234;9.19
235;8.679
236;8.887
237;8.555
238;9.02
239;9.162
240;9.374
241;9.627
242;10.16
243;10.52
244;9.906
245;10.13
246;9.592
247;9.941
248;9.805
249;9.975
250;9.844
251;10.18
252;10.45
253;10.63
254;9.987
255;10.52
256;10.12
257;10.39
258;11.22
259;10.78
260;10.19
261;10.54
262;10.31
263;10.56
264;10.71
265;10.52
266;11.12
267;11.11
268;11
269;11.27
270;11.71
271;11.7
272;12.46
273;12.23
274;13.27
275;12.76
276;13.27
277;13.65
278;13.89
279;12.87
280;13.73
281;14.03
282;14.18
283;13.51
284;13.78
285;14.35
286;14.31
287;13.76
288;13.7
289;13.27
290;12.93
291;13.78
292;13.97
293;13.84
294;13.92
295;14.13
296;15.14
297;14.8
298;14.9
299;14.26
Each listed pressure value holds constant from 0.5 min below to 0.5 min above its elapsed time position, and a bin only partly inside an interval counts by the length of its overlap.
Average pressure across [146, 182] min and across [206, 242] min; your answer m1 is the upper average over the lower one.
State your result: 1.56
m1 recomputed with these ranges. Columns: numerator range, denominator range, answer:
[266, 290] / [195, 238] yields 1.70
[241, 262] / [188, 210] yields 1.47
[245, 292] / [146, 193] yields 2.24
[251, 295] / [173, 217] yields 1.88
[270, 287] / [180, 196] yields 2.25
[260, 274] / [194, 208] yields 1.57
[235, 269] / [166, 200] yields 1.74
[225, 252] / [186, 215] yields 1.30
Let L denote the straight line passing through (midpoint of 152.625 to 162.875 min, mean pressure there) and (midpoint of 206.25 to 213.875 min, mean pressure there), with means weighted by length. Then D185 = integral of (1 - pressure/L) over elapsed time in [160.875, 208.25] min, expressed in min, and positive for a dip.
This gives 3.1 min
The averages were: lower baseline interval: 5.03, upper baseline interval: 7.76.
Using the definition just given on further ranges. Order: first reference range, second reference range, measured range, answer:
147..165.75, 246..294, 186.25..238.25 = 6.0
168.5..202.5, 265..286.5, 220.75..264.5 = 4.1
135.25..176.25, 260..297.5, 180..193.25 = 2.6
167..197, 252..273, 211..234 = 1.7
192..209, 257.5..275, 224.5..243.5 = 1.1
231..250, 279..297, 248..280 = 1.0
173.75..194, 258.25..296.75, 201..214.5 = -0.2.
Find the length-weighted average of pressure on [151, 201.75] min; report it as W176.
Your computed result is 5.63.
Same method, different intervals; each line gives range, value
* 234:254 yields 9.7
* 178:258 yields 7.83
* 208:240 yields 7.9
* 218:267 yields 9.28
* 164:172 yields 5.47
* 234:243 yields 9.26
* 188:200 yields 6.7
